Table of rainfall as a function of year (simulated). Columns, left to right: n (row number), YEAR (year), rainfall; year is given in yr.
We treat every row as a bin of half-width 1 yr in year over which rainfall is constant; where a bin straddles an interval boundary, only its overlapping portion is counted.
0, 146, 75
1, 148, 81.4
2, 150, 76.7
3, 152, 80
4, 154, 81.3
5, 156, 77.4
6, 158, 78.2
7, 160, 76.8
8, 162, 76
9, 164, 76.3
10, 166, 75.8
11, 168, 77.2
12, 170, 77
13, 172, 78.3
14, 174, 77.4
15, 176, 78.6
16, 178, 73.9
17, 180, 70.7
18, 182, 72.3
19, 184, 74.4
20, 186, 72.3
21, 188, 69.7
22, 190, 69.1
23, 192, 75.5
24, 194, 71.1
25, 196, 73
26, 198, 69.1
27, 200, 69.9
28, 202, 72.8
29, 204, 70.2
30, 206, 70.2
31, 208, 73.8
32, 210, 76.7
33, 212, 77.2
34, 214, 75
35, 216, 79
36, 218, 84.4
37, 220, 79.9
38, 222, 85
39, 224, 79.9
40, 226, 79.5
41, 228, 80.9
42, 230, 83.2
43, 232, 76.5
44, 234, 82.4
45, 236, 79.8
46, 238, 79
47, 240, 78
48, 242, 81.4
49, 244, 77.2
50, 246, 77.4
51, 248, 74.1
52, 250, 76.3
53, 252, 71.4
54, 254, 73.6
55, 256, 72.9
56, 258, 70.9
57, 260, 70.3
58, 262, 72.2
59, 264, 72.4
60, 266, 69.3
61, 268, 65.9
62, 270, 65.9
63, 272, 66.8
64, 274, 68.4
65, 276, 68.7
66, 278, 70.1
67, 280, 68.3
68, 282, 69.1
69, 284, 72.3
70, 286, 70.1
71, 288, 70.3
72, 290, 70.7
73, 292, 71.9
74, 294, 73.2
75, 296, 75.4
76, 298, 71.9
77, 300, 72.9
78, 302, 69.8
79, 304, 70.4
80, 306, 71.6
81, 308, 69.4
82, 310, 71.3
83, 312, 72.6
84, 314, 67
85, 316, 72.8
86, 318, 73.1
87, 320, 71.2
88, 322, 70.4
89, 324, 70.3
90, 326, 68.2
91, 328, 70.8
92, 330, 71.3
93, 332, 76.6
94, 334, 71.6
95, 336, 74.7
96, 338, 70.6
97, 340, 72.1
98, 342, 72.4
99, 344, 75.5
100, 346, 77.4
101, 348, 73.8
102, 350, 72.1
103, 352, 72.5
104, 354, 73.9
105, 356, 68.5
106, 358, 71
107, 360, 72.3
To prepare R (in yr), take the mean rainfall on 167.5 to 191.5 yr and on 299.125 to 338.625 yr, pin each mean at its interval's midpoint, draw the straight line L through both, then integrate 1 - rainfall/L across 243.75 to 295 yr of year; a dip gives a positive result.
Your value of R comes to 0.92 yr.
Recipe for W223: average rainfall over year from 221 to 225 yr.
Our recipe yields 82.5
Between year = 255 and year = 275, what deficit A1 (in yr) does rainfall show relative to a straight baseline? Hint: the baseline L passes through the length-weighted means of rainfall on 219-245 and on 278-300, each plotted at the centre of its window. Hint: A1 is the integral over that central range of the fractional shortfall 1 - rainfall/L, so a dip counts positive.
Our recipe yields 1.5 yr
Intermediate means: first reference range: 80.2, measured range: 69.5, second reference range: 71.3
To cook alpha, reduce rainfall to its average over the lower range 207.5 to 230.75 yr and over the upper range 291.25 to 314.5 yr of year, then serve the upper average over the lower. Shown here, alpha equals 0.9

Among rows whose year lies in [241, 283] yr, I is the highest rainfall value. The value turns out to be 81.4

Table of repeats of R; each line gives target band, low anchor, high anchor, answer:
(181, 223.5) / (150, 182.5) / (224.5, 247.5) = 2.1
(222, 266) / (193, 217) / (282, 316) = -2.6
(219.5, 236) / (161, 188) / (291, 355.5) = -1.5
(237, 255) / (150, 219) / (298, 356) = -0.7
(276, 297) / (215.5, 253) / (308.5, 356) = 1.2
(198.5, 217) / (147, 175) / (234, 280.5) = 0.4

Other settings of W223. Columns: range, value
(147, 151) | 79.1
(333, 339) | 72.3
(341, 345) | 74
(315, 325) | 71.6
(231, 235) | 79.5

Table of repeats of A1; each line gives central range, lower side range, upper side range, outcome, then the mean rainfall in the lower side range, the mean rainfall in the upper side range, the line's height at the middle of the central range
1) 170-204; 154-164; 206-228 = 2.2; 77.4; 78.7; 78.1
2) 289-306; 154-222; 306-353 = 0.2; 75.1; 72.1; 72.7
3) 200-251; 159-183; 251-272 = -3.8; 75.9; 70.3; 72.5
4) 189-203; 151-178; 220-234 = 1.4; 77.6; 80.9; 79.2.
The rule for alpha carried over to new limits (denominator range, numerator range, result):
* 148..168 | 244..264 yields 0.94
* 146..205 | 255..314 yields 0.94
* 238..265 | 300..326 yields 0.95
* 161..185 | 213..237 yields 1.06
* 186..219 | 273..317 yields 0.96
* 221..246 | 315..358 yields 0.90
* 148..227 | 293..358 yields 0.95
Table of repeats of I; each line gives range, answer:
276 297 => 75.4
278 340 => 76.6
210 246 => 85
